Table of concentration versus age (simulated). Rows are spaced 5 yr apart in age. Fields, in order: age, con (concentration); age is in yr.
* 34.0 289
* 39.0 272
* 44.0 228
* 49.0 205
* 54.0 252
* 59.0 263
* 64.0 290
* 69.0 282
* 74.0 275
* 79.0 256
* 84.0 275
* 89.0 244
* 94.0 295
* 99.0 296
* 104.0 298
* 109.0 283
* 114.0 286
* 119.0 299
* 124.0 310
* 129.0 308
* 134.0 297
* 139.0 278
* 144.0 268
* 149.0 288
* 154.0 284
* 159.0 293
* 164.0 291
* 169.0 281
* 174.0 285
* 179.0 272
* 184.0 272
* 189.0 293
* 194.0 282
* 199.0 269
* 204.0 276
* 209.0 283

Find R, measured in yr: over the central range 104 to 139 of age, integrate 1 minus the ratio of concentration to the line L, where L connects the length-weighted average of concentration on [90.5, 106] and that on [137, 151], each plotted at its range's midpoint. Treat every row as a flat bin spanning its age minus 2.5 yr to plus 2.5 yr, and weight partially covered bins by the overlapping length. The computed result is -1.32 yr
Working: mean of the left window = 293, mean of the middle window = 296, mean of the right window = 278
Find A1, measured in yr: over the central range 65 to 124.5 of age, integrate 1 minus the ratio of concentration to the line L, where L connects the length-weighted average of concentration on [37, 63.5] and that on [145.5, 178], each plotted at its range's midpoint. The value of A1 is -4.5 yr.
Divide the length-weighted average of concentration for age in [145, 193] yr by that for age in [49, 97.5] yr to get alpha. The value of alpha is 1.06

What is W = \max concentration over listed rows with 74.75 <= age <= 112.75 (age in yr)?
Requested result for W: 298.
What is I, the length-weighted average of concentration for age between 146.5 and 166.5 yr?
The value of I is 289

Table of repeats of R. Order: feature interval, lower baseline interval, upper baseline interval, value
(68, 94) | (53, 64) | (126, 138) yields 0.7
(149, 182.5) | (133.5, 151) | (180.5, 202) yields -0.5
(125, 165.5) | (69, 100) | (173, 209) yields -1.9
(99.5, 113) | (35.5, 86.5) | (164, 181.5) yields -1.1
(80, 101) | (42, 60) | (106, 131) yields -0.3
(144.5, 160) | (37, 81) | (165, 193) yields -0.5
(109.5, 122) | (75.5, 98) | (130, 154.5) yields -0.6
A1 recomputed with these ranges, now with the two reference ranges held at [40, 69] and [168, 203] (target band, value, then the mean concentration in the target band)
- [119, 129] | -1.52 yr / 307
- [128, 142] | -1.23 yr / 292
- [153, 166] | -0.78 yr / 290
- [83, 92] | -0.01 yr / 259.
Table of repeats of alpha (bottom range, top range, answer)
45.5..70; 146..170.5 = 1.12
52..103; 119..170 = 1.06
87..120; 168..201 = 0.98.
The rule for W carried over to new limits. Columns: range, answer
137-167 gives 293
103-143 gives 310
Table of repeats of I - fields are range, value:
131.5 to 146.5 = 281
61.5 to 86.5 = 276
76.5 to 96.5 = 268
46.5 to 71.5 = 258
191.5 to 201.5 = 276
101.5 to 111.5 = 290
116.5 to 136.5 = 304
